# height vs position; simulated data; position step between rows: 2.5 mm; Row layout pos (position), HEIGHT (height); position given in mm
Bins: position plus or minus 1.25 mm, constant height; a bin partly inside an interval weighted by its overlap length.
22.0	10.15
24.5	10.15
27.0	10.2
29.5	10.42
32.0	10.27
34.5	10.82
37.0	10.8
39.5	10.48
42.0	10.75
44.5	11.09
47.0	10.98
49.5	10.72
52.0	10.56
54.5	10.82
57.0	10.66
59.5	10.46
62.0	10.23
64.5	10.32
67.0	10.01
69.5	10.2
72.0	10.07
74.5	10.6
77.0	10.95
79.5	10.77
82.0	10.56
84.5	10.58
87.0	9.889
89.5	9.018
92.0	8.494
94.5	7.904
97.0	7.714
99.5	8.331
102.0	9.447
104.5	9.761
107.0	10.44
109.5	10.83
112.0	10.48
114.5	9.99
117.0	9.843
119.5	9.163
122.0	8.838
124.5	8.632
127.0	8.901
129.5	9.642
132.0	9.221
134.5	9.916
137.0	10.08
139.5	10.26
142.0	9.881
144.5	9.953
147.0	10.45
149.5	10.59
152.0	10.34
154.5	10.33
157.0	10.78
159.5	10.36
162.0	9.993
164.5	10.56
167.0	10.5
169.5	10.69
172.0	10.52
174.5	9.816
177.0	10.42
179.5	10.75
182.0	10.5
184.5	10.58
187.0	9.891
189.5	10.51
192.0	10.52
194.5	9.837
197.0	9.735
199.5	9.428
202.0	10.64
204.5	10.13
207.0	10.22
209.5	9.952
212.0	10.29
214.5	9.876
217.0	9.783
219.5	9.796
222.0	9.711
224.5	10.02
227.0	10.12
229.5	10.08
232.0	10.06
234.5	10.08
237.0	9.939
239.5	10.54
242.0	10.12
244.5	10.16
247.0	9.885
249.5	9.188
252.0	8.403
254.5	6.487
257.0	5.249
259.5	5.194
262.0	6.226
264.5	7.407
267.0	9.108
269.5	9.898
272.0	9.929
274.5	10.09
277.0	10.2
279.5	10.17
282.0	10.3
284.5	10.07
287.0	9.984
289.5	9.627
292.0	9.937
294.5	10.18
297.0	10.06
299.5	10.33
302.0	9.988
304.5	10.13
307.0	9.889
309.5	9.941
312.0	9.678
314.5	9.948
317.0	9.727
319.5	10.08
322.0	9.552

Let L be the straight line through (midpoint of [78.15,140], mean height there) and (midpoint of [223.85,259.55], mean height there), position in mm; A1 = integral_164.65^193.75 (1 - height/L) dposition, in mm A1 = -3.4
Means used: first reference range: 9.54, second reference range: 9.15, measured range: 10.4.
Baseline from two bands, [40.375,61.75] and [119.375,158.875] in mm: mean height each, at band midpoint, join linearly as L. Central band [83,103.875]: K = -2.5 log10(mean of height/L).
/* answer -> 0.15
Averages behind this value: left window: 10.7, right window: 9.84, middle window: 8.97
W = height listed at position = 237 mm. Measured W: 9.939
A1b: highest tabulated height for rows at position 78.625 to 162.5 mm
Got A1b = 10.83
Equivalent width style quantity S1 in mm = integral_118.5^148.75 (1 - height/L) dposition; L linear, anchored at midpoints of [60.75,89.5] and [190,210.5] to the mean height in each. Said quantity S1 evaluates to 1.8 mm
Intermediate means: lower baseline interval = 10.3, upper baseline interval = 10.1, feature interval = 9.6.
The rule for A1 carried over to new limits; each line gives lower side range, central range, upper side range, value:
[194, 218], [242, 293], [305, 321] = 5.29 mm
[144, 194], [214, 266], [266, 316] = 6.17 mm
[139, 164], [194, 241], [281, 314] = 0.70 mm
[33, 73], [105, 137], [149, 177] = 2.41 mm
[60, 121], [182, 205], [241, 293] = -2.14 mm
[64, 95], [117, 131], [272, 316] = 1.24 mm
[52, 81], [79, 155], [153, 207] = 5.32 mm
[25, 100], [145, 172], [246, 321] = -1.88 mm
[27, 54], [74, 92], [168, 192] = 0.67 mm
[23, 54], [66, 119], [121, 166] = 2.42 mm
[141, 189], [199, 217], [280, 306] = 0.32 mm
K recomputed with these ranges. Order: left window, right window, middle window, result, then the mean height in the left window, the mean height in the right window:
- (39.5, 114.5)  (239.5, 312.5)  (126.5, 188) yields -0.050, 10.1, 9.25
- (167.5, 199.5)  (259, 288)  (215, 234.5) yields -0.021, 10.3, 9.14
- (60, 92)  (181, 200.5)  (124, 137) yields 0.088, 10.2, 10.1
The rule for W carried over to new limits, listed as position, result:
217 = 9.783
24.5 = 10.15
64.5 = 10.32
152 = 10.34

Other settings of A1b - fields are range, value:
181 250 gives 10.64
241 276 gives 10.16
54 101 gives 10.95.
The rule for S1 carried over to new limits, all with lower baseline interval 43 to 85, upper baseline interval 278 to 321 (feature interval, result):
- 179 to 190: -0.2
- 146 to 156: -0.1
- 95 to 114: 1.7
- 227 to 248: 0.1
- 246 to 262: 4.5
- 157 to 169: -0.1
